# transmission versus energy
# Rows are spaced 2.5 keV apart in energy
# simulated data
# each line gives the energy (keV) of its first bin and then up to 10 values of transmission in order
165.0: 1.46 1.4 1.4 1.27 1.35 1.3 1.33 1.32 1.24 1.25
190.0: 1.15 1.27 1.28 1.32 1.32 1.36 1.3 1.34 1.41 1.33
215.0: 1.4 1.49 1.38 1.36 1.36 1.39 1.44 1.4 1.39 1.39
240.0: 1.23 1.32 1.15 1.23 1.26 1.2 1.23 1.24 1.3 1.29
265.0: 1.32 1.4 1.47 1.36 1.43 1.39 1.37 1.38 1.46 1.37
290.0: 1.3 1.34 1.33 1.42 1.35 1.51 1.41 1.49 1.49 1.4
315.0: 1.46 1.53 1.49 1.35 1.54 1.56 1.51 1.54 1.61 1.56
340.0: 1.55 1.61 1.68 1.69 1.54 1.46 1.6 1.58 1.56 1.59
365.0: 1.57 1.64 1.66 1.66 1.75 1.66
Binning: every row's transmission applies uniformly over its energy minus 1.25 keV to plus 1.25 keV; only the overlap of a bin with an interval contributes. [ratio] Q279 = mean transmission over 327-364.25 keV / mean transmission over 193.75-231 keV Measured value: 1.15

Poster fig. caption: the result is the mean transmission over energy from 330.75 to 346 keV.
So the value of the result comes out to 1.59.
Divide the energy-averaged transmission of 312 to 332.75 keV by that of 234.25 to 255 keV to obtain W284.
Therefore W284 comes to 1.2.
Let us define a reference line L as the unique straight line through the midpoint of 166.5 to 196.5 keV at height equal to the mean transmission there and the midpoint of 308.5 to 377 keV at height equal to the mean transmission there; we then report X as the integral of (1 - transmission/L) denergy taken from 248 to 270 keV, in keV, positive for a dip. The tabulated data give 2.1 keV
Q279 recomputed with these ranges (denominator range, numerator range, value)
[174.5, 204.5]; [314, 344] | 1.18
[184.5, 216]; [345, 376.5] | 1.23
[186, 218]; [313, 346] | 1.16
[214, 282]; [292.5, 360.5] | 1.12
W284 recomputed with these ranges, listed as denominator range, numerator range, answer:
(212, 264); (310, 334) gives 1.13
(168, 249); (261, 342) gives 1.08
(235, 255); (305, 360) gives 1.22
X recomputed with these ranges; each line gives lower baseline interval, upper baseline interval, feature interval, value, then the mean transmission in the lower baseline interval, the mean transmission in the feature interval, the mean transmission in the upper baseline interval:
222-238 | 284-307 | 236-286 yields 2.52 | 1.39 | 1.32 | 1.39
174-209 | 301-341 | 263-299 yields 1.41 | 1.3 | 1.38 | 1.5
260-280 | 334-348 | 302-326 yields 0.90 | 1.37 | 1.46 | 1.61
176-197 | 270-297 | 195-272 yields -0.66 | 1.27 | 1.33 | 1.38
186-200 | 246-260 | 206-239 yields -3.72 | 1.26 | 1.39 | 1.24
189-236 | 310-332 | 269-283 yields 0.28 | 1.35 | 1.4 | 1.48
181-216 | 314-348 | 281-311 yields 1.61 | 1.31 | 1.4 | 1.55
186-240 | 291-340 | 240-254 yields 1.56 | 1.35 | 1.23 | 1.47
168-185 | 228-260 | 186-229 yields -0.85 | 1.32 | 1.34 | 1.29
